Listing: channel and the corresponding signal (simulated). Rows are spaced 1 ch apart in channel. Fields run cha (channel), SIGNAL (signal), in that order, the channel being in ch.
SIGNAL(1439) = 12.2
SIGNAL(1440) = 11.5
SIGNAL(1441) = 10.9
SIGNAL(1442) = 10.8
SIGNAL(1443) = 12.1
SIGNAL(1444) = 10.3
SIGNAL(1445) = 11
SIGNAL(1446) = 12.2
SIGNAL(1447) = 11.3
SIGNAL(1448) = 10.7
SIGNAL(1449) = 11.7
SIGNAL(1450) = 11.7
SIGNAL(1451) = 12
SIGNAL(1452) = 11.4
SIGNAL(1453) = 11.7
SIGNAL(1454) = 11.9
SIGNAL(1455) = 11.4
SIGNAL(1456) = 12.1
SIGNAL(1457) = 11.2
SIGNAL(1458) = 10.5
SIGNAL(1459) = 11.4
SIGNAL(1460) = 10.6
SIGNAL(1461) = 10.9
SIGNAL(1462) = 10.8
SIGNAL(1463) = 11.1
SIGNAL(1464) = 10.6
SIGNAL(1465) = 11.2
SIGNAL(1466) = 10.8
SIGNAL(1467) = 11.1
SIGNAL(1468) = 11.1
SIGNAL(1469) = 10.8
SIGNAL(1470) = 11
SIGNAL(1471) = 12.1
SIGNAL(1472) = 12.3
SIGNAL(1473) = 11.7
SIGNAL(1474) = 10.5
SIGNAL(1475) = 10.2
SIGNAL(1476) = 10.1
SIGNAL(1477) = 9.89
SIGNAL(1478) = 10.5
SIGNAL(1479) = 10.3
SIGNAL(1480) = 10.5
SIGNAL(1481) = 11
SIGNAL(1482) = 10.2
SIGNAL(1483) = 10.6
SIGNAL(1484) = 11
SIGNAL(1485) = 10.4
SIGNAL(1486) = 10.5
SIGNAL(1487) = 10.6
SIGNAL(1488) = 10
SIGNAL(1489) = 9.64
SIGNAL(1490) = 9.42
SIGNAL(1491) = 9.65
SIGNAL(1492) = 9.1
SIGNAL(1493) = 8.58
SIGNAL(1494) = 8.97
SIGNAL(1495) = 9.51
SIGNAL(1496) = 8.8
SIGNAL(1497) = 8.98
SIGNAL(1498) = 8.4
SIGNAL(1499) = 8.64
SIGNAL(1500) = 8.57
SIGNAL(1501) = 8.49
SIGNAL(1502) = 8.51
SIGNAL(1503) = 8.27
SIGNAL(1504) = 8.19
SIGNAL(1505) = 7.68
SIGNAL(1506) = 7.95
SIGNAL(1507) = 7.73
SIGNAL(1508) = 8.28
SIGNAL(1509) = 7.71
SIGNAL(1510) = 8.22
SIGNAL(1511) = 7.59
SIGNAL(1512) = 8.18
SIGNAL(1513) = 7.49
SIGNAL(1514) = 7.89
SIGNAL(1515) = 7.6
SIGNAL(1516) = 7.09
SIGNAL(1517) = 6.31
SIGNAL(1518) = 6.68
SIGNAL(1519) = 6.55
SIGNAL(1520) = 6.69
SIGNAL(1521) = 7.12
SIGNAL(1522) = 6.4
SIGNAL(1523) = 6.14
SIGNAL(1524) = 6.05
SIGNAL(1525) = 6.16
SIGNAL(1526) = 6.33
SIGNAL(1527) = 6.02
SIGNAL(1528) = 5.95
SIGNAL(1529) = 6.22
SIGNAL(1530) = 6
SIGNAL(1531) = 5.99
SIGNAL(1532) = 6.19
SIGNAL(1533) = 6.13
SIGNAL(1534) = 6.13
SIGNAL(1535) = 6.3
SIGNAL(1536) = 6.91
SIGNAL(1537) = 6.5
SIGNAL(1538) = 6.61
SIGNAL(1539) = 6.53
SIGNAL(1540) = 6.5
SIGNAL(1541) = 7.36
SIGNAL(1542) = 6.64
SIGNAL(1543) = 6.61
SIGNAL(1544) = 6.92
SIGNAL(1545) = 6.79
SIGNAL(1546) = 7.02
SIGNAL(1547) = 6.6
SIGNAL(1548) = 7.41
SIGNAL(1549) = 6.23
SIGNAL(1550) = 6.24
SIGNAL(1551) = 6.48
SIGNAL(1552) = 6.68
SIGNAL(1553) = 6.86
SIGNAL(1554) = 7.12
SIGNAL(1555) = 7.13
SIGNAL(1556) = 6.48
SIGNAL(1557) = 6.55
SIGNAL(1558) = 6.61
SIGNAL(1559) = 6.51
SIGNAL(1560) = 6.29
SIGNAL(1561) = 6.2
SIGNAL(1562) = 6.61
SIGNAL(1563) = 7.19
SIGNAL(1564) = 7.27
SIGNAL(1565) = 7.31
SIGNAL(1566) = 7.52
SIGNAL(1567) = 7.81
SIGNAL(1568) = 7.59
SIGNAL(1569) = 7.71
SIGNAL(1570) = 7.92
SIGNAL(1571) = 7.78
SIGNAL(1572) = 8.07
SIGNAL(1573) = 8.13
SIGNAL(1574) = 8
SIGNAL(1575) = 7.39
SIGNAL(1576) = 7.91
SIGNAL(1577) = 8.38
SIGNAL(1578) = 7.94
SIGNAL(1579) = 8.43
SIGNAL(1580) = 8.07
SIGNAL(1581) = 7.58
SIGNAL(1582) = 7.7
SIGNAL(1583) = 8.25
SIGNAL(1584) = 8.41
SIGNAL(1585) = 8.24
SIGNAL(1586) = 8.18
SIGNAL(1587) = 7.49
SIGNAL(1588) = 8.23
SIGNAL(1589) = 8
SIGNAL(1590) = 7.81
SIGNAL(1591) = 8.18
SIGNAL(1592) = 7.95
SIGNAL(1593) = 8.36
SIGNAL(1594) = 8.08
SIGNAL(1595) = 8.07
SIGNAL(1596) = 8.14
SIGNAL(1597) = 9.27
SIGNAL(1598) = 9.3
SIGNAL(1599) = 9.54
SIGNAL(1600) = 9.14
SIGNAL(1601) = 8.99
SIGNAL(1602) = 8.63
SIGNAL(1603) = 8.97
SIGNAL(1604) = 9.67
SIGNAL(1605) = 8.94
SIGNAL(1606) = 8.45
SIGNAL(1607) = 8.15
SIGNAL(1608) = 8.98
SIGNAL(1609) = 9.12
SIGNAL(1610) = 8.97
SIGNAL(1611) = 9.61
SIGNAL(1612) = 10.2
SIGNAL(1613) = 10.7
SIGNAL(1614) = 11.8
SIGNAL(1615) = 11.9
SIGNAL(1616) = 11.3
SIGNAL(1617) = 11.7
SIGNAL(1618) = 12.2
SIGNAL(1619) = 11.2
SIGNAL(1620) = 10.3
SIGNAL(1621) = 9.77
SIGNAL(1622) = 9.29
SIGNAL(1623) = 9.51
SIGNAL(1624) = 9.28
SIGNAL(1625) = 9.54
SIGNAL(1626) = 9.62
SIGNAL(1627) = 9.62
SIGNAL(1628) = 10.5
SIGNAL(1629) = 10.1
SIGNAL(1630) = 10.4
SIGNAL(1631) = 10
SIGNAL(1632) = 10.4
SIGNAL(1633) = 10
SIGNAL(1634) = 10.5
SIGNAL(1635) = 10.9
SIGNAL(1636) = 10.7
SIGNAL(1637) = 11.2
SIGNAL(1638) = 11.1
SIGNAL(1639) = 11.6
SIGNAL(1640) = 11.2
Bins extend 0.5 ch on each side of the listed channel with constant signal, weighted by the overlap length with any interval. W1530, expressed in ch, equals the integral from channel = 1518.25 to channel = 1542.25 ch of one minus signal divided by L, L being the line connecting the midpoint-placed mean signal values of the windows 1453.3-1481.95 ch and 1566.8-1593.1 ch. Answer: 7.50 ch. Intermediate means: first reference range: 11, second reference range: 7.98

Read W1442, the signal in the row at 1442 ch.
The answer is 10.8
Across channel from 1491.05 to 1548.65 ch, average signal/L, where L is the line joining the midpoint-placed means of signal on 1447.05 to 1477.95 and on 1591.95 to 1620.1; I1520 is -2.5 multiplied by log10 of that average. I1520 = 0.40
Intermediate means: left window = 11.1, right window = 9.59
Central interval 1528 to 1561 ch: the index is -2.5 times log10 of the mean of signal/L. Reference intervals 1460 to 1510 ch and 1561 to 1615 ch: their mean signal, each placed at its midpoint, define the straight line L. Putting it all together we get 0.343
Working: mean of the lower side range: 9.85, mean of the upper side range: 8.39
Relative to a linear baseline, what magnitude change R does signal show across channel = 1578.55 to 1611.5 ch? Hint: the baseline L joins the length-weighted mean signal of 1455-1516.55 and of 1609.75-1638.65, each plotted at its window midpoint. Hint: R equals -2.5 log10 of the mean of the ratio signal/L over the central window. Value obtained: 0.206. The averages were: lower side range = 9.73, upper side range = 10.4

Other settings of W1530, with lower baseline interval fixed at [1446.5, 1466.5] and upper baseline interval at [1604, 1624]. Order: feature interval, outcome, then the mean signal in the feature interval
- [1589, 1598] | 1.7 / 8.28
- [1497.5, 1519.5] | 6.2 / 7.82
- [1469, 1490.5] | 0.9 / 10.6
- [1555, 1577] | 6.6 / 7.3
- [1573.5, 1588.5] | 3.4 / 8.01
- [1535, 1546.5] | 4.2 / 6.74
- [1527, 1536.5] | 4.0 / 6.19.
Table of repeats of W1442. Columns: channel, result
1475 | 10.2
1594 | 8.08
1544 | 6.92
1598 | 9.3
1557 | 6.55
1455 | 11.4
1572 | 8.07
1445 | 11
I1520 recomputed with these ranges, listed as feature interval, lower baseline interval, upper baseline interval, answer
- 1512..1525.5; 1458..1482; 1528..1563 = 0.19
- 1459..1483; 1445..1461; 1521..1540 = -0.06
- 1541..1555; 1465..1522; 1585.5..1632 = 0.34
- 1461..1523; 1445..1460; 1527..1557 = 0.01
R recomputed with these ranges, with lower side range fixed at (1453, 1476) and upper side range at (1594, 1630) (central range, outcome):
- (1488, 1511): 0.25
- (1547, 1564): 0.47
